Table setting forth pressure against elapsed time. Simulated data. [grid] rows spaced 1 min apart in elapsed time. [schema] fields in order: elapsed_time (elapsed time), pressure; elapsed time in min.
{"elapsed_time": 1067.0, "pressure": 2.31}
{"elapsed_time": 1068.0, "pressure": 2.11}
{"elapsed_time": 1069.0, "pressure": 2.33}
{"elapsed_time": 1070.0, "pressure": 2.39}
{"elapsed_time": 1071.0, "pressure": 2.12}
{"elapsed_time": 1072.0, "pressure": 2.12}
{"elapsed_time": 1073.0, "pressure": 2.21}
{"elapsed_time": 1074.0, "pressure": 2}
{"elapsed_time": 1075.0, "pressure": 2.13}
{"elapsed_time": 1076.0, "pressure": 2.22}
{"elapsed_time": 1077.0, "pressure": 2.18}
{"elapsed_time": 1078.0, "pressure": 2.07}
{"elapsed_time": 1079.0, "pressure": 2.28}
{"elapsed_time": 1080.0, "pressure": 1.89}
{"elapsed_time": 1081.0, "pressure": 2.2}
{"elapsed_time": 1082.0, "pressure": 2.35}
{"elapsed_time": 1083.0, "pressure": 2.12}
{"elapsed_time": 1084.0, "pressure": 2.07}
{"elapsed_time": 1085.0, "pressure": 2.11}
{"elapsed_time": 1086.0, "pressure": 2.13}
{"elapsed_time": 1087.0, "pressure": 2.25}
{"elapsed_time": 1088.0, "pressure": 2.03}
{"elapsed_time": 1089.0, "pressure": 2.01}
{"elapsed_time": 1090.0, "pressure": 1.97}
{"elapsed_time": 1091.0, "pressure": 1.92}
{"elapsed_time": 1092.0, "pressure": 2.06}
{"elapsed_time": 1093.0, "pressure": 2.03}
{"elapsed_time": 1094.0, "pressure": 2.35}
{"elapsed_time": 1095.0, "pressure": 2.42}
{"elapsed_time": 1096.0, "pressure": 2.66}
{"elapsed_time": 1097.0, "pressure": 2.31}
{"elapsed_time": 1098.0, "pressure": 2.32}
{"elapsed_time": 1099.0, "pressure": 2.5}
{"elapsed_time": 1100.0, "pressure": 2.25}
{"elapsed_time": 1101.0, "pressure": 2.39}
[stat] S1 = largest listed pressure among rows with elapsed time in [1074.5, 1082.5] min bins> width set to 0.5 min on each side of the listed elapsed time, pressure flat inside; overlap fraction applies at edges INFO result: 2.35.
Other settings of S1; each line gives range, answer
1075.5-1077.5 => 2.22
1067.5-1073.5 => 2.39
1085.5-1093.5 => 2.25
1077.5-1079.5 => 2.28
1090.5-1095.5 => 2.42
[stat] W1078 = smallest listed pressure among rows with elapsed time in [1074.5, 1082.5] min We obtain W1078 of 1.89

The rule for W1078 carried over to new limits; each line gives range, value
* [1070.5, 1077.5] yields 2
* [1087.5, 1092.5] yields 1.92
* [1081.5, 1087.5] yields 2.07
